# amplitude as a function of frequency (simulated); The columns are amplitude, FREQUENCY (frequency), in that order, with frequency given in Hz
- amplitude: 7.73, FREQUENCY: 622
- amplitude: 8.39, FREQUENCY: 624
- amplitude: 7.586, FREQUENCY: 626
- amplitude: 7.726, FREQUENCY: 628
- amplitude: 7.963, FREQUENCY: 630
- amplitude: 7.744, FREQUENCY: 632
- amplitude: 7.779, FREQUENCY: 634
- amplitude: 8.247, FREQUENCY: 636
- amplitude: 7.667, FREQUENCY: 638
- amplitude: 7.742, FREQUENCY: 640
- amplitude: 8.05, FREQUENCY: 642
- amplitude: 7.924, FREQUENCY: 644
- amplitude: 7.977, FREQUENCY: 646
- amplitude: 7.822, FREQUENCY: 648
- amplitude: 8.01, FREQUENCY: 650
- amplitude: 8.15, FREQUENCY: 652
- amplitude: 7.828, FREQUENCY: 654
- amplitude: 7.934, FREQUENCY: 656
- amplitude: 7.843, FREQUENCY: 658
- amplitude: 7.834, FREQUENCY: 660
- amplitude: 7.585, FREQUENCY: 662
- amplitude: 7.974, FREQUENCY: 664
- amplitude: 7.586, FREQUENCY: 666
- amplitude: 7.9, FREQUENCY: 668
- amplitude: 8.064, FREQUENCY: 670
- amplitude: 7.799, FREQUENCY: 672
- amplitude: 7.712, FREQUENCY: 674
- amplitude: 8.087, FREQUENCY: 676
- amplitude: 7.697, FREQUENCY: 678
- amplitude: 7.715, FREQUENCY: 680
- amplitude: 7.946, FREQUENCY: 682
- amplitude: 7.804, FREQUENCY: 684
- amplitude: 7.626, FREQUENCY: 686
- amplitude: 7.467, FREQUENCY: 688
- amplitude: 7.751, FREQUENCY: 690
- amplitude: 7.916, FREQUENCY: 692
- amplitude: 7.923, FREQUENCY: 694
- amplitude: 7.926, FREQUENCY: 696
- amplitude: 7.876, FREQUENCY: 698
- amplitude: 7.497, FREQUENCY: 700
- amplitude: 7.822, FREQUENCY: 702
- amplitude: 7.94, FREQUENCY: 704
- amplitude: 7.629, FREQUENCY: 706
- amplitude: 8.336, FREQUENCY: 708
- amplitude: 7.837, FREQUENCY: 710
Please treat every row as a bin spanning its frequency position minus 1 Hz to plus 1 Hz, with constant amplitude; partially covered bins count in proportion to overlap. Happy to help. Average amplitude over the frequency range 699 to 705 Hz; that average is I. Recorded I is 7.75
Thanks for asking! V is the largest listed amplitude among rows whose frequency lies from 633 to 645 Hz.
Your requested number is 8.247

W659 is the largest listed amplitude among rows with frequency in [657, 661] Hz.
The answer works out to 7.843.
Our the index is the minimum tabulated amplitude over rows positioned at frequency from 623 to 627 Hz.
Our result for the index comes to 7.586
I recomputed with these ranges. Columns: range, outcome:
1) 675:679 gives 7.89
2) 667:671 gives 7.98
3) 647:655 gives 7.95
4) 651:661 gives 7.92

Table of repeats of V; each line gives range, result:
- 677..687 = 7.946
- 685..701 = 7.926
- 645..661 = 8.15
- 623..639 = 8.39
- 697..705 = 7.94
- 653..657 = 7.934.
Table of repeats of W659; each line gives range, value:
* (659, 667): 7.974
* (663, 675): 8.064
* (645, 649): 7.977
